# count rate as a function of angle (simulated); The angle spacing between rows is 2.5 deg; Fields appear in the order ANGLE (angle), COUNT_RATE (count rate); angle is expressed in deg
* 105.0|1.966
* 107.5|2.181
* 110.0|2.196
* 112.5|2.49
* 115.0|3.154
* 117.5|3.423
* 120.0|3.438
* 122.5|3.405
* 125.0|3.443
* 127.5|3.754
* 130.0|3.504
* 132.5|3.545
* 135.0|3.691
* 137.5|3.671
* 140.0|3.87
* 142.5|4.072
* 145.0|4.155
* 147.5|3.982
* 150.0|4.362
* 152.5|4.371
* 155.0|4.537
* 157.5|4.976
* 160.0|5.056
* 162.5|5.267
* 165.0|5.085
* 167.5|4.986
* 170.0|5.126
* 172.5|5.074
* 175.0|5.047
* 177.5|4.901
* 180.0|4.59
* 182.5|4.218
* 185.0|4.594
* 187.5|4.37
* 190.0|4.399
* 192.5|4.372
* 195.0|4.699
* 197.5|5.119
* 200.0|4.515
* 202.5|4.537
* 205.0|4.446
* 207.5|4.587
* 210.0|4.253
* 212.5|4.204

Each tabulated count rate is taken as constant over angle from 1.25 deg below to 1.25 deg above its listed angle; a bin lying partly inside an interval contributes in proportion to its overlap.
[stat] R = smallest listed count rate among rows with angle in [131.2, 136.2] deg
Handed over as 3.545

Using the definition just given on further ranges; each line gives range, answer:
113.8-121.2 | 3.154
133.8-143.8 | 3.671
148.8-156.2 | 4.362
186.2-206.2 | 4.37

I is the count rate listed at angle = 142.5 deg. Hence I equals 4.072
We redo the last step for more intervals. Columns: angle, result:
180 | 4.59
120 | 3.438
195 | 4.699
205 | 4.446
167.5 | 4.986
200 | 4.515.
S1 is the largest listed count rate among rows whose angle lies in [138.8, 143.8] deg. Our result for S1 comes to 4.072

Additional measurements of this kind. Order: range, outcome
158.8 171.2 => 5.267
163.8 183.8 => 5.126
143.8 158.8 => 4.976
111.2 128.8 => 3.754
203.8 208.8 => 4.587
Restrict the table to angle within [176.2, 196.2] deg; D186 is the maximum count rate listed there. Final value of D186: 4.901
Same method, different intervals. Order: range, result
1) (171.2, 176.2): 5.074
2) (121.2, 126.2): 3.443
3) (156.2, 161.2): 5.056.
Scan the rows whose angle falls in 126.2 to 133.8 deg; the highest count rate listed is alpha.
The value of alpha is 3.754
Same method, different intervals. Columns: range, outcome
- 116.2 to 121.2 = 3.438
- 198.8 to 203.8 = 4.537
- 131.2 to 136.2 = 3.691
